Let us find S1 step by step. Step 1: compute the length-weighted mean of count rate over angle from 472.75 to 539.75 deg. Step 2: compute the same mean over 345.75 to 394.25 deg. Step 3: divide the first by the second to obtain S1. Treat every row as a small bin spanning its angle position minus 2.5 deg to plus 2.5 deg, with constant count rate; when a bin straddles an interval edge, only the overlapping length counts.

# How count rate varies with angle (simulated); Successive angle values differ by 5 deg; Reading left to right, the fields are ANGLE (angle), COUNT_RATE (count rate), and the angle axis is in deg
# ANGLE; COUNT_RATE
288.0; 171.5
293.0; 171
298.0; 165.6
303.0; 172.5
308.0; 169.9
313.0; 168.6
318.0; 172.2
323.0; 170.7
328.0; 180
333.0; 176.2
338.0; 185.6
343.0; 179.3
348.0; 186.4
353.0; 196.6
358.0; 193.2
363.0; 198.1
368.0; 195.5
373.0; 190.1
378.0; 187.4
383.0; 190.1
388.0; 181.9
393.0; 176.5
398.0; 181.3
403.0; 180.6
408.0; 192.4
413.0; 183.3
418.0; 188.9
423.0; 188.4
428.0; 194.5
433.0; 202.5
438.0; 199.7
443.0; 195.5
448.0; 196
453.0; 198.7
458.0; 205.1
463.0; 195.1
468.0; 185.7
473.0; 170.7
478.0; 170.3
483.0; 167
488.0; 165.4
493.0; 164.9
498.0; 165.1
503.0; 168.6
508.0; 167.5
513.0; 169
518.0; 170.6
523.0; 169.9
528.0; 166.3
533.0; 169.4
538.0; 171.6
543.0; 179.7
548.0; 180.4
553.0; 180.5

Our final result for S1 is 0.9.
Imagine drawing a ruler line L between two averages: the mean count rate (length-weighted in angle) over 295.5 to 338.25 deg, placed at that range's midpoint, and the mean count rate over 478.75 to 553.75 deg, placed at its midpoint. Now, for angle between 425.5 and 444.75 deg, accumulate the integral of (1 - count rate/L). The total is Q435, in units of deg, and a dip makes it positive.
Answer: -3.0 deg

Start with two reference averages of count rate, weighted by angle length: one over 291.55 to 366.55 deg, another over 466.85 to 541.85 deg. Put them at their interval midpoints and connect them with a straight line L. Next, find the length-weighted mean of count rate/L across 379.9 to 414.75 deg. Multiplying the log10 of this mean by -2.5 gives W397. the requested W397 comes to -0.05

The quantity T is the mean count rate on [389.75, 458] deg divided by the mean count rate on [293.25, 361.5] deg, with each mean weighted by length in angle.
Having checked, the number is 1.07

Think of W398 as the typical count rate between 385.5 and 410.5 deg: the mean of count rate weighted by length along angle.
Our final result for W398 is 183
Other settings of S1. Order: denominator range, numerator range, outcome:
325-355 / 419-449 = 1.07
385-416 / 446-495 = 0.99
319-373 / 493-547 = 0.91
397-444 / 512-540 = 0.89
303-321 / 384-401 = 1.06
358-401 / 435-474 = 1.03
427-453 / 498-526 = 0.85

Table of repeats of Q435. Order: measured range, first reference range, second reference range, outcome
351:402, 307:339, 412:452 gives -1.31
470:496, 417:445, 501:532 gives 1.62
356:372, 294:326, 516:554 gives -2.27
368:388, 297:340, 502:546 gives -1.90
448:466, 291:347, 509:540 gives -2.93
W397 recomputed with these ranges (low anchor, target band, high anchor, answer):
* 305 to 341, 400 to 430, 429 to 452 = 0.03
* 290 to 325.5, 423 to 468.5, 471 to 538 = -0.17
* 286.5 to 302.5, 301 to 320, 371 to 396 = 0.01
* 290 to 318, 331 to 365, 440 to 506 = -0.09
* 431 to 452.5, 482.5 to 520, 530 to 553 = 0.11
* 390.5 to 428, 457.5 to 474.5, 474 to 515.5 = -0.09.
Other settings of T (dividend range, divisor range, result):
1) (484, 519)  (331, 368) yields 0.89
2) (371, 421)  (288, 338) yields 1.07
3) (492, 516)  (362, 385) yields 0.87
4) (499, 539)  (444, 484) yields 0.90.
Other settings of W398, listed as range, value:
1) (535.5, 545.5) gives 176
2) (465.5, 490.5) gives 172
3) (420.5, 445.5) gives 196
